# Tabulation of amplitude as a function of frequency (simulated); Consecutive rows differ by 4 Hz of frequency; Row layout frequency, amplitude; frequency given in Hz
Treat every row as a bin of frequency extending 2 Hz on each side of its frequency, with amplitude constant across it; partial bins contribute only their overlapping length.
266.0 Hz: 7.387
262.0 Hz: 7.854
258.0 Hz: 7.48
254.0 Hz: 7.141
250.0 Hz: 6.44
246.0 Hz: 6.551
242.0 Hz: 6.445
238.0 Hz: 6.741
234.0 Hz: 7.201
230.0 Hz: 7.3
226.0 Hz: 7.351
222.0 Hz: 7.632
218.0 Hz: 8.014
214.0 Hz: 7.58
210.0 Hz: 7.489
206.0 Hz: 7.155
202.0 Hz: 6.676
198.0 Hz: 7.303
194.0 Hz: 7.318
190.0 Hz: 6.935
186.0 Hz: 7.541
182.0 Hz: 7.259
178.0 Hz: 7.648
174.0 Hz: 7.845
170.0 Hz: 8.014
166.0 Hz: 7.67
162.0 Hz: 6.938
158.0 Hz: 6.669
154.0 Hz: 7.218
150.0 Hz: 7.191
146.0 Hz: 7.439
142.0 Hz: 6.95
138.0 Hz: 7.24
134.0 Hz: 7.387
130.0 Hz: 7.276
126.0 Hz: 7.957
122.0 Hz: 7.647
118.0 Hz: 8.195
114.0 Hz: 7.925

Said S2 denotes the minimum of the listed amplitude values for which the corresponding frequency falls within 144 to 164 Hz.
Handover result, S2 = 6.669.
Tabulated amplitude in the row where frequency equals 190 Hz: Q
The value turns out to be 6.935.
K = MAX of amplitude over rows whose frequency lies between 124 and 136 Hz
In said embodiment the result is 7.957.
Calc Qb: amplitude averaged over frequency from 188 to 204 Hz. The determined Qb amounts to 7.06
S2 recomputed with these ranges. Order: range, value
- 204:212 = 7.155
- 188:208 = 6.676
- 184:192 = 6.935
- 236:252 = 6.44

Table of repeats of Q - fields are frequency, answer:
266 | 7.387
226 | 7.351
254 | 7.141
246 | 6.551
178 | 7.648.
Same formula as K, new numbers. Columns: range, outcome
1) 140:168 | 7.67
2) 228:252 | 7.3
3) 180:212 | 7.541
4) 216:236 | 8.014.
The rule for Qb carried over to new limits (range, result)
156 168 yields 7.09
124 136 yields 7.54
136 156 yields 7.21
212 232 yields 7.58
